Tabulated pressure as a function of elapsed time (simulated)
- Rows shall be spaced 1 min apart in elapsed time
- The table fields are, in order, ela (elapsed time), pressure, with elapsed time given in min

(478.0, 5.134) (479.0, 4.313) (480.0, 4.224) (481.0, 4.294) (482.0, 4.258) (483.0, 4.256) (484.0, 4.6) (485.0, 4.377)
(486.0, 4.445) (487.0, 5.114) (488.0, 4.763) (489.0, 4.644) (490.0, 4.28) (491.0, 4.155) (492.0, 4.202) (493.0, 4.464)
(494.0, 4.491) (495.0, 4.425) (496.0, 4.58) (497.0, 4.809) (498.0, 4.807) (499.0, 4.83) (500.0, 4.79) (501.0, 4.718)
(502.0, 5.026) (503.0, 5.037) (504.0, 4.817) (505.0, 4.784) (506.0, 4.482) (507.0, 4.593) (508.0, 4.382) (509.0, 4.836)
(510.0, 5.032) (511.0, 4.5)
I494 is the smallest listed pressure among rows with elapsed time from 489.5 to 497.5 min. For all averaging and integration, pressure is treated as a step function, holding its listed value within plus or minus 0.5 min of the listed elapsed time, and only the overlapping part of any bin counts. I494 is 4.155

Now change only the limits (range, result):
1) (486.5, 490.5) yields 4.28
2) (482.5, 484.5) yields 4.256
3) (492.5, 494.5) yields 4.464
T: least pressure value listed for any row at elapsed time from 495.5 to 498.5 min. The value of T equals 4.58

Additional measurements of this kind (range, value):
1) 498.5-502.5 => 4.718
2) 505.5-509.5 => 4.382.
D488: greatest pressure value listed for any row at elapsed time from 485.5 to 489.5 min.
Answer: 5.114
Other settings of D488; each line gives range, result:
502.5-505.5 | 5.037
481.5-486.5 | 4.6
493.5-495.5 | 4.491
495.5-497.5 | 4.809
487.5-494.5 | 4.763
